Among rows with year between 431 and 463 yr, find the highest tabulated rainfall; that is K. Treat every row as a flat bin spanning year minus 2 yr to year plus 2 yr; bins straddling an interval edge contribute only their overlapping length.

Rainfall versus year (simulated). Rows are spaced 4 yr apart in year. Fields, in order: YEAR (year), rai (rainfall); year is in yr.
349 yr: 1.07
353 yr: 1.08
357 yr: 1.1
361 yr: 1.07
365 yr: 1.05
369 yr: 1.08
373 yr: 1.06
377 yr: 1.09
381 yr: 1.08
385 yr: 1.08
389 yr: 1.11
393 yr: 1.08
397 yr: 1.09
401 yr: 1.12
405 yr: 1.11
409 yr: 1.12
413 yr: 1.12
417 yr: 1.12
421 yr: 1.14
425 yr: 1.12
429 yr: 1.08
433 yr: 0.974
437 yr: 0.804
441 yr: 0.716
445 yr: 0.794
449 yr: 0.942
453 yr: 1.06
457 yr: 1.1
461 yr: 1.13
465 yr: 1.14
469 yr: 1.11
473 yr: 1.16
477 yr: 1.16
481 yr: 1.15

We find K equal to 1.13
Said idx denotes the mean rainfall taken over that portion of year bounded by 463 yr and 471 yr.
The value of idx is 1.12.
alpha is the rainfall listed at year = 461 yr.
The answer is 1.13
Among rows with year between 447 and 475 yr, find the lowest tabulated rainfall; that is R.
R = 0.942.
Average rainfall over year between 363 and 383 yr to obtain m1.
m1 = 1.07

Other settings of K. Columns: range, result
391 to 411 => 1.12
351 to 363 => 1.1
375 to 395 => 1.11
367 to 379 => 1.09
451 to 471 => 1.14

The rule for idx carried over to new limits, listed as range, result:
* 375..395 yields 1.09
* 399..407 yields 1.12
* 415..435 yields 1.09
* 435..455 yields 0.863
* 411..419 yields 1.12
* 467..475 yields 1.14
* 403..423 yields 1.12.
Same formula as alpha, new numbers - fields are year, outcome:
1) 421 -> 1.14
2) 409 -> 1.12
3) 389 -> 1.11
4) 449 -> 0.942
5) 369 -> 1.08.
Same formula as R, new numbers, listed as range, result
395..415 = 1.09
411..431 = 1.08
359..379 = 1.05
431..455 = 0.716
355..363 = 1.07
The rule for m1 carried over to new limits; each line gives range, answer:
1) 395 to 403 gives 1.1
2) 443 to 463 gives 1.01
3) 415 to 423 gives 1.13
